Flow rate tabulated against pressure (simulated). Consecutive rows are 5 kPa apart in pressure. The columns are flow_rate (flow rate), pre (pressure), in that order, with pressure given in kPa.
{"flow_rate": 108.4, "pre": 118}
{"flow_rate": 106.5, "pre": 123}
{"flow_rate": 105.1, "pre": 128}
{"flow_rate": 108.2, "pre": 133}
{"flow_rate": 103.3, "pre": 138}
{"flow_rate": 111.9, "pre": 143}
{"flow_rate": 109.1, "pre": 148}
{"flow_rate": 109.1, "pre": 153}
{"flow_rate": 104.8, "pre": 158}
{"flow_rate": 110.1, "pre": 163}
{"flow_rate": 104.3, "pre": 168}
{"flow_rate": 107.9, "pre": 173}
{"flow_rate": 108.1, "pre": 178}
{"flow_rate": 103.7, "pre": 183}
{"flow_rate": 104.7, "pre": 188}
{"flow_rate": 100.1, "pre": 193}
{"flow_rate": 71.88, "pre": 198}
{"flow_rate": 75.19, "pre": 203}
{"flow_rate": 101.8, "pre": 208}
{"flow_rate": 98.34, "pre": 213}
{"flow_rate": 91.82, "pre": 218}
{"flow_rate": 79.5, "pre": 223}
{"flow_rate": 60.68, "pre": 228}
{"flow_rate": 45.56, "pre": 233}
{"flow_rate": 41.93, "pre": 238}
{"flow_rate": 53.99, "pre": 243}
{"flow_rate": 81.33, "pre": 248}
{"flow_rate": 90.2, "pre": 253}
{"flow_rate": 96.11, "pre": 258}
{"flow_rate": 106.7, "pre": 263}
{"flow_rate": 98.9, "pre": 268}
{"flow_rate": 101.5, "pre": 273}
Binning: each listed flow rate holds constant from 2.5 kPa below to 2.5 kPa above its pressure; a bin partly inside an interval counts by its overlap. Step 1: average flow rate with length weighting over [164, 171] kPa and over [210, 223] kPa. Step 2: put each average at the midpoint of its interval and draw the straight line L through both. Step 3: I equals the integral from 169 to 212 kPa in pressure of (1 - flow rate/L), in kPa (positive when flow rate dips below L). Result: 1.1 kPa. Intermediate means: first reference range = 106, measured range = 97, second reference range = 92.3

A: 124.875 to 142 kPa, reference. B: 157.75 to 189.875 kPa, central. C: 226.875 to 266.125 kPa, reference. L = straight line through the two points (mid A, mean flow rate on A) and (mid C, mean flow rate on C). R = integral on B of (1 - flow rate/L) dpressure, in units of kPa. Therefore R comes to -4.1 kPa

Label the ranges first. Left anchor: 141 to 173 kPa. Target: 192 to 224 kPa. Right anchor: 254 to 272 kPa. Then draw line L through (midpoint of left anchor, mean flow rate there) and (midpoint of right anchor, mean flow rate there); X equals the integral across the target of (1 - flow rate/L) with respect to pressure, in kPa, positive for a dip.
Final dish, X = 4.9 kPa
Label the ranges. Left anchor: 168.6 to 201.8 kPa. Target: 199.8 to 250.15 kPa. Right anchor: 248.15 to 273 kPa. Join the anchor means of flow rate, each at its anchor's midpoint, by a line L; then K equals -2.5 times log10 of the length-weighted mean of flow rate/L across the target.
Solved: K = 0.32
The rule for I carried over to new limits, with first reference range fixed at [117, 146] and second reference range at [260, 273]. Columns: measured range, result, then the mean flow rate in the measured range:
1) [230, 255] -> 10.0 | 62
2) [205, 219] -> 1.0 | 97.1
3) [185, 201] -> 2.0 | 92.1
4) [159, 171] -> -0.1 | 107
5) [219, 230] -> 3.2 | 73.5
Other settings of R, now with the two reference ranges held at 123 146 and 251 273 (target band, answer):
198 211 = 2.1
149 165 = -0.4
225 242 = 8.4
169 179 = -0.3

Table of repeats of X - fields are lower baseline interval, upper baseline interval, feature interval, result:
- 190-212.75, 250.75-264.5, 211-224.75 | 0.2 kPa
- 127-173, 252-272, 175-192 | 0.0 kPa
